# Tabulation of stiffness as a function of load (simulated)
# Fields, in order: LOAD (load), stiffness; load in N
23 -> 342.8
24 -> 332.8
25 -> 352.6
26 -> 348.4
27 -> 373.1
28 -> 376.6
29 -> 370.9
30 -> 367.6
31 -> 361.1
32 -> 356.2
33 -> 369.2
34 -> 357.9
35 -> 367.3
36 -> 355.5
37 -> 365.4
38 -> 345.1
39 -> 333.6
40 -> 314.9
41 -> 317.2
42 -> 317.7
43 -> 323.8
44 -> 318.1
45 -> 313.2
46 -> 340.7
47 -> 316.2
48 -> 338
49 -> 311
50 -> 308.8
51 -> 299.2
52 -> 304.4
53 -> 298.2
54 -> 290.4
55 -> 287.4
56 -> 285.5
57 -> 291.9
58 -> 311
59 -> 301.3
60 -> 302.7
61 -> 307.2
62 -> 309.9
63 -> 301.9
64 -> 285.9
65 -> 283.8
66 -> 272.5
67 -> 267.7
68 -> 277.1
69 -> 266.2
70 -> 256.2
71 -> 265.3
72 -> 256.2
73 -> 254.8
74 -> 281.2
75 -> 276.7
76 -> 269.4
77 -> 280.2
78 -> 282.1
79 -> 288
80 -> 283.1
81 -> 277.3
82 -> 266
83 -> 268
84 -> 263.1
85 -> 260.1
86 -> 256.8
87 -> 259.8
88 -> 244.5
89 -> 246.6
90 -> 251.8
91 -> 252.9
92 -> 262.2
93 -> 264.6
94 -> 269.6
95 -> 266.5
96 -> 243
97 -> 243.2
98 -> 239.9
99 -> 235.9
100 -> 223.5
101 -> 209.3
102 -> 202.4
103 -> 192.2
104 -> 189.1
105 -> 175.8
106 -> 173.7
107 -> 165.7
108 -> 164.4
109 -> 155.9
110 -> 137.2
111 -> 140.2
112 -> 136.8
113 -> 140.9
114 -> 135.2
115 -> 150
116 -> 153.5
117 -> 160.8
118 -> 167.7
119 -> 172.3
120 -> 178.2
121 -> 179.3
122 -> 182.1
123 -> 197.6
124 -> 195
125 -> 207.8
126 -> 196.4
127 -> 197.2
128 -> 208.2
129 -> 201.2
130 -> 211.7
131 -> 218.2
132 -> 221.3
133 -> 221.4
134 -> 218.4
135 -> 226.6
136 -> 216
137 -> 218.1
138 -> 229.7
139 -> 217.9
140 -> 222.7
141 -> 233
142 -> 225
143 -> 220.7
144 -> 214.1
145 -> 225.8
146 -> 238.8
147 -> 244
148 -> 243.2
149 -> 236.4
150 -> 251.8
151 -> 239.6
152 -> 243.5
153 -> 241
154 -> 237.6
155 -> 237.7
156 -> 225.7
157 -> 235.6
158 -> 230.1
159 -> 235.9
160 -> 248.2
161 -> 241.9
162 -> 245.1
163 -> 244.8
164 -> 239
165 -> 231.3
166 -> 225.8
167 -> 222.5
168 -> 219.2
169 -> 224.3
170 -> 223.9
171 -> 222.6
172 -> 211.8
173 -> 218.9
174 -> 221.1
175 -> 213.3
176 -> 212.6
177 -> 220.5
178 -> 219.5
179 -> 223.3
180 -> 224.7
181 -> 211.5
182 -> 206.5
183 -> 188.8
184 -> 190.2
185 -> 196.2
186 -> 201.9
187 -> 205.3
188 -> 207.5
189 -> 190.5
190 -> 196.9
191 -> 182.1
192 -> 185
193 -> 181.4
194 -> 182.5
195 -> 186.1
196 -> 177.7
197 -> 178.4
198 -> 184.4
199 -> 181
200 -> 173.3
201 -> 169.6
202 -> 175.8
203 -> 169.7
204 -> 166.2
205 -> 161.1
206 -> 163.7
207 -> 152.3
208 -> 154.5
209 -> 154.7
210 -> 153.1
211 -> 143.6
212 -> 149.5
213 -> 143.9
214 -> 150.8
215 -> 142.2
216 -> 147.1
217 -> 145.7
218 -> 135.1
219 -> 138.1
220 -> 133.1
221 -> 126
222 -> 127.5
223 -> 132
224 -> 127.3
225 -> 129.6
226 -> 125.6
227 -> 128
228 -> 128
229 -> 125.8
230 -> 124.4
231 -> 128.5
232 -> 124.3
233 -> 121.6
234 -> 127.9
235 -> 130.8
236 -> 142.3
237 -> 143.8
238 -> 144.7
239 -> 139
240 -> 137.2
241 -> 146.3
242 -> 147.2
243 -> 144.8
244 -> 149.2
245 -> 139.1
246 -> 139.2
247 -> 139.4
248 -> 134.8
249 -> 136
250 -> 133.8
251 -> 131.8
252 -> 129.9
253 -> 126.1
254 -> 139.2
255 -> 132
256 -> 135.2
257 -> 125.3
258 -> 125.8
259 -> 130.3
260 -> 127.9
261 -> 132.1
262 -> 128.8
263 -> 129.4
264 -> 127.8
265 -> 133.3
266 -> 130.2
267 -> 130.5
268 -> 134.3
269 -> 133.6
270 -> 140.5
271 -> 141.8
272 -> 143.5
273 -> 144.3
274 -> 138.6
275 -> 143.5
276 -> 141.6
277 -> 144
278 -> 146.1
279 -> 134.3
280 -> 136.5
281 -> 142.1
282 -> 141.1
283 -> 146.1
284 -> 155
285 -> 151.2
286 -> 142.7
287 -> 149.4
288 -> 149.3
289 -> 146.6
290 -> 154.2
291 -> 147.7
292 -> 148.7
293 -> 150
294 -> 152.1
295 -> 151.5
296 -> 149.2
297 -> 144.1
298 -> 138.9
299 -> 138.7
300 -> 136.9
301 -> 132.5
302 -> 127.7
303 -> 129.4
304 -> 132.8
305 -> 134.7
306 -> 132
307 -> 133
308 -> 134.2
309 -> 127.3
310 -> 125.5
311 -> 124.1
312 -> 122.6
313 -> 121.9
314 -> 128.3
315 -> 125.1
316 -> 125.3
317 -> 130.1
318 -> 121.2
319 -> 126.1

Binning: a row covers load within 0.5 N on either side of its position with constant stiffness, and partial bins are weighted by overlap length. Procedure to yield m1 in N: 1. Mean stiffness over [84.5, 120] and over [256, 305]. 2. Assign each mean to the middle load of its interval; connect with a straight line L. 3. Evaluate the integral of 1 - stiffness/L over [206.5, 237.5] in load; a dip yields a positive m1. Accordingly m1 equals 4.64 N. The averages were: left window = 204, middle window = 137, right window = 140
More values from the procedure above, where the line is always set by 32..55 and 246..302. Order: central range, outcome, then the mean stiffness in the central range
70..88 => 1.78 N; 269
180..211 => 3.43 N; 181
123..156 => 3.30 N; 223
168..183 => 0.15 N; 217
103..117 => 5.97 N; 157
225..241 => 3.75 N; 132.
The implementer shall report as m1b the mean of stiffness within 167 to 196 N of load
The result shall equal 206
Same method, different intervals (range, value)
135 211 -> 210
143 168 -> 236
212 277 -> 135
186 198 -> 189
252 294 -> 139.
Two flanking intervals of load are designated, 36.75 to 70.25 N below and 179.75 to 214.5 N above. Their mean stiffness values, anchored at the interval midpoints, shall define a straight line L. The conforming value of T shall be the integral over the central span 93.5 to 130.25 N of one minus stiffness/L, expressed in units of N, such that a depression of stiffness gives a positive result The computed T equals 9.3 N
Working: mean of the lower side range 305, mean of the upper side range 178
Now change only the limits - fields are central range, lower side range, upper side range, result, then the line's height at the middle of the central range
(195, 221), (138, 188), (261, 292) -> 4.68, 192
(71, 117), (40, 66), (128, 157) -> 7.77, 270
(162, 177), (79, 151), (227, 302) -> -3.00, 187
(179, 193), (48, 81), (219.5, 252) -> -1.63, 178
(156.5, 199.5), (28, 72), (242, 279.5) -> -1.02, 206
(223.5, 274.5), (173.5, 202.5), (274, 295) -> 9.36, 164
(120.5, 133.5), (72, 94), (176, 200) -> 1.86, 237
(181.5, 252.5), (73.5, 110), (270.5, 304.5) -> 9.87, 178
